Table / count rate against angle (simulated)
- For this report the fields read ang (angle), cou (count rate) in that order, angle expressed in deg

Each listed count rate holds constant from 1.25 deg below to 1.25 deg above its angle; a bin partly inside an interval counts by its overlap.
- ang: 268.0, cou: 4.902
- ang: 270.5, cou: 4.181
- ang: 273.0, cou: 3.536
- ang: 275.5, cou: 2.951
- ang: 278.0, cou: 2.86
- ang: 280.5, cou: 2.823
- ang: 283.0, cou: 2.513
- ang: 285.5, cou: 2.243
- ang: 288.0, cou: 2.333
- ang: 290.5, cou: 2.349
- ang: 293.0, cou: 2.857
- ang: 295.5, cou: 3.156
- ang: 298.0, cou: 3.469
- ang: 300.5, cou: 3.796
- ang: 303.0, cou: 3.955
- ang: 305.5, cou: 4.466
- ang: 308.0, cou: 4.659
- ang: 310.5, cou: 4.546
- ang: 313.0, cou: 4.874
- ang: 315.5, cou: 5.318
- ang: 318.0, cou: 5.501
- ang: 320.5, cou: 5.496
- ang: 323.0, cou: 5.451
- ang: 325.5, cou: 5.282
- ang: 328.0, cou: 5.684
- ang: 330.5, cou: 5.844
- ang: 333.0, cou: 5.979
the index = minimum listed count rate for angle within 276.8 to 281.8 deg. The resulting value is 2.823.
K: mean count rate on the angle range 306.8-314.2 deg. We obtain 4.69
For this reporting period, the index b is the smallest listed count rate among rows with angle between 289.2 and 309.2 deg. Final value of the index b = 2.349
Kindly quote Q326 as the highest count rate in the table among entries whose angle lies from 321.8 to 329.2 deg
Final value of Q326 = 5.684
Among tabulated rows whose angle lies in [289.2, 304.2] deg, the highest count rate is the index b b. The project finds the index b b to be 3.955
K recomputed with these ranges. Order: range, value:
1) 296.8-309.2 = 4.07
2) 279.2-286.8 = 2.53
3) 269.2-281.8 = 3.27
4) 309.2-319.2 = 5.06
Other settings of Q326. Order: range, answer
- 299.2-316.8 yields 5.318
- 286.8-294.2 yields 2.857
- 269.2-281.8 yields 4.181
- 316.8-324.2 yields 5.501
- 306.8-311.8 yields 4.659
